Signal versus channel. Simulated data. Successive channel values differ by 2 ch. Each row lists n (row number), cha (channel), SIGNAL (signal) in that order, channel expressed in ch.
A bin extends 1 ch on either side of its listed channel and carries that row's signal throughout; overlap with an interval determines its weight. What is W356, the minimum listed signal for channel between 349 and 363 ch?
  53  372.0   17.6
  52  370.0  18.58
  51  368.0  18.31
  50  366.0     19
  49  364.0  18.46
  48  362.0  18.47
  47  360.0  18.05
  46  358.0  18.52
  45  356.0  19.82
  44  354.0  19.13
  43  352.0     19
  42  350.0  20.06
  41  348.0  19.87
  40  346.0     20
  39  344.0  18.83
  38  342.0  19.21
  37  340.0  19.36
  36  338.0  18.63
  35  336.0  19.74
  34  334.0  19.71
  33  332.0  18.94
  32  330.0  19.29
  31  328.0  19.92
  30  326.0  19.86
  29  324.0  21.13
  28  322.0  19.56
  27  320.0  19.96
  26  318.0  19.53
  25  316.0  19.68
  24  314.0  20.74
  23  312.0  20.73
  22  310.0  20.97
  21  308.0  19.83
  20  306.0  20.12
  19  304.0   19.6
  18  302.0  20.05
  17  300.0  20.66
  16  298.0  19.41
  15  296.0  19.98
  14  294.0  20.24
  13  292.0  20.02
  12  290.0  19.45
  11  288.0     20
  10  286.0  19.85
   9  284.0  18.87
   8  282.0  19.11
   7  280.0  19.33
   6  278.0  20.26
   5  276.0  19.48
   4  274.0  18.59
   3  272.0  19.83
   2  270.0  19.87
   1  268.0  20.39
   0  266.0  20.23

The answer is 18.05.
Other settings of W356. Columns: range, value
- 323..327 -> 19.86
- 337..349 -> 18.63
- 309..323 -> 19.53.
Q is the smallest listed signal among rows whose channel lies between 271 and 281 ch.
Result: 18.59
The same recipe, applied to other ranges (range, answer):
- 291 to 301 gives 19.41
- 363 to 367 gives 18.46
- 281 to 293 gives 18.87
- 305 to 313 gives 19.83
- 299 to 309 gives 19.6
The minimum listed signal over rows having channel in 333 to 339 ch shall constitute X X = 18.63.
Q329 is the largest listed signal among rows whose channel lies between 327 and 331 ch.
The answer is 19.92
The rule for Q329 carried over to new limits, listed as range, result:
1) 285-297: 20.24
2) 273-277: 19.48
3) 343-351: 20.06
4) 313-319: 20.74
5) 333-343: 19.74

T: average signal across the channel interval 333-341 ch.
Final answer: 19.4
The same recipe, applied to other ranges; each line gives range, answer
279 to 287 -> 19.3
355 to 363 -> 18.7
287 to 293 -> 19.8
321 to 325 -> 20.3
